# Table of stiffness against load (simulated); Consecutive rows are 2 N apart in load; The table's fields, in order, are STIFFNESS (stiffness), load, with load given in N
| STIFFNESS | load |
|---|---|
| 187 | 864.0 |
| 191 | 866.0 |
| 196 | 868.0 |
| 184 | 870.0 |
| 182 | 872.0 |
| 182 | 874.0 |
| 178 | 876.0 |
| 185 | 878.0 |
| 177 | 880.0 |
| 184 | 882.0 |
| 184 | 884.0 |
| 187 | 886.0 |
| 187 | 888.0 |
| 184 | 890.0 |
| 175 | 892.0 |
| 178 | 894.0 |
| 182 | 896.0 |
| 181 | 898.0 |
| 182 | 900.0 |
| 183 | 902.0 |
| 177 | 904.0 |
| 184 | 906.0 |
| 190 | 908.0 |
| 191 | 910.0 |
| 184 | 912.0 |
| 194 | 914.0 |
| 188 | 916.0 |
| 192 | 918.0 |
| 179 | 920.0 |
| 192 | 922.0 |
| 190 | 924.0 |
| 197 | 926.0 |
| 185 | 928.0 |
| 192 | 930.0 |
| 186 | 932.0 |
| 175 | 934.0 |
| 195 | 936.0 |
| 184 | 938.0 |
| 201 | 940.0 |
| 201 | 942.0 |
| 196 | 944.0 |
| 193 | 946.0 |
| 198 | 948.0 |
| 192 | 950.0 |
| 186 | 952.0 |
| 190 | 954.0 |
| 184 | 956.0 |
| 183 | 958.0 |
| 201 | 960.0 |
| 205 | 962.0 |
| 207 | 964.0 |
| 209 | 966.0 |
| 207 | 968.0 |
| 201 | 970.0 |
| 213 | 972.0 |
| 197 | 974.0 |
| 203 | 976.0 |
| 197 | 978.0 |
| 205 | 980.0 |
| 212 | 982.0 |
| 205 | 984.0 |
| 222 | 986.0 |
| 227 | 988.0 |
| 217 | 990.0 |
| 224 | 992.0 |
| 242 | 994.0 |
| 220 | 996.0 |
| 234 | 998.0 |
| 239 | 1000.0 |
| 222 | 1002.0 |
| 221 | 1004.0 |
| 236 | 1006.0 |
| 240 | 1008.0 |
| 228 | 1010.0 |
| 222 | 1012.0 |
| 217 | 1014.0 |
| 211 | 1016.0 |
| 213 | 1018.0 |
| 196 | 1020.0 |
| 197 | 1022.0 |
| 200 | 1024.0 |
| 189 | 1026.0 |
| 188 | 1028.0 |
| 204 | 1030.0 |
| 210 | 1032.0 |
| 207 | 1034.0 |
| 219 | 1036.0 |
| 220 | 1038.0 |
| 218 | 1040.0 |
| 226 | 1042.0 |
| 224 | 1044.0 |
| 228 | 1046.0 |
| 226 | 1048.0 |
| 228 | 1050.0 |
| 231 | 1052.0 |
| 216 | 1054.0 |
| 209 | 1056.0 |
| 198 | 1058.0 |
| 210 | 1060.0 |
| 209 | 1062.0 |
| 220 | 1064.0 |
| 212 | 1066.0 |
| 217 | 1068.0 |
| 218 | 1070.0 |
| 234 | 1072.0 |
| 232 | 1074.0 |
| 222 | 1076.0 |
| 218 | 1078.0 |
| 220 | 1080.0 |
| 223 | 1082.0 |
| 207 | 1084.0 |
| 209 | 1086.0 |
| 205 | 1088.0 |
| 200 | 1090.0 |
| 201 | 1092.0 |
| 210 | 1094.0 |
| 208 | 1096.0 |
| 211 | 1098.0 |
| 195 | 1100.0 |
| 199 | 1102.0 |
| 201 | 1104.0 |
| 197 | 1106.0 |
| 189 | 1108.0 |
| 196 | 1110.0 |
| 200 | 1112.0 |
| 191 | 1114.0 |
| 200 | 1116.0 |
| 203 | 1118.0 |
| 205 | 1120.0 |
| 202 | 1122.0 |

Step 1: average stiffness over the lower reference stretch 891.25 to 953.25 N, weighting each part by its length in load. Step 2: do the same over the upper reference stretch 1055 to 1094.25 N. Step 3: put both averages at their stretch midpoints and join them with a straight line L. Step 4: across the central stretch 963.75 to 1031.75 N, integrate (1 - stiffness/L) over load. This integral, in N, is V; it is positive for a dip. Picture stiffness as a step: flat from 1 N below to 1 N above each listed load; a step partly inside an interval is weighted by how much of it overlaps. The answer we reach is -4.4 N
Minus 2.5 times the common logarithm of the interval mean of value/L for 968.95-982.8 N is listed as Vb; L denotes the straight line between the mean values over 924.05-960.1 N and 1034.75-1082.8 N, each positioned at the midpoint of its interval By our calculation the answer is -0.03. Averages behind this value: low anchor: 191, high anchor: 220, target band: 204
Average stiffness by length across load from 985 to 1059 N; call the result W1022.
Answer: 218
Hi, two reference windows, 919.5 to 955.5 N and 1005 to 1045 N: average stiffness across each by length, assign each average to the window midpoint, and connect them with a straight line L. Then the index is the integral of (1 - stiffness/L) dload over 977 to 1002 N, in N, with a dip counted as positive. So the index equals -1.98 N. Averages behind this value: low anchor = 191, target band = 220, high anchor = 213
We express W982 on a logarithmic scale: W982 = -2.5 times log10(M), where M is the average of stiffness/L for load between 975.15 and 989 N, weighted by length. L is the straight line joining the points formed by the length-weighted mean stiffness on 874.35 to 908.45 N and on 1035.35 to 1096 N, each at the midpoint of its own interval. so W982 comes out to -0.05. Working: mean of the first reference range 182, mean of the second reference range 217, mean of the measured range 210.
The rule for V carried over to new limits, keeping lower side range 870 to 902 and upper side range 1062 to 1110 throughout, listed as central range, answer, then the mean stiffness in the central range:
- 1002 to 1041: -2.2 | 213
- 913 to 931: -0.3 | 190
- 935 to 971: -0.9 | 196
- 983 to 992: -1.0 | 218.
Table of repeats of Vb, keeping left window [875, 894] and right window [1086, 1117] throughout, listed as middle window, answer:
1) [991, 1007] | -0.20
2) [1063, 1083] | -0.12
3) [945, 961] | -0.02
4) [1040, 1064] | -0.12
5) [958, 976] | -0.08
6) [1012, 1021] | -0.09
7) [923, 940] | -0.02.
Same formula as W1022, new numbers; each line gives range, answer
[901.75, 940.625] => 188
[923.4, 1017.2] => 207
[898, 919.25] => 186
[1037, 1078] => 220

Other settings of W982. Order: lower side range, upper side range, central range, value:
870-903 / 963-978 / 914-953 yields 0.02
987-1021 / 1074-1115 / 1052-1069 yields 0.00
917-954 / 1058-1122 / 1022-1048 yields -0.05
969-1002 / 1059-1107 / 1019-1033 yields 0.09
